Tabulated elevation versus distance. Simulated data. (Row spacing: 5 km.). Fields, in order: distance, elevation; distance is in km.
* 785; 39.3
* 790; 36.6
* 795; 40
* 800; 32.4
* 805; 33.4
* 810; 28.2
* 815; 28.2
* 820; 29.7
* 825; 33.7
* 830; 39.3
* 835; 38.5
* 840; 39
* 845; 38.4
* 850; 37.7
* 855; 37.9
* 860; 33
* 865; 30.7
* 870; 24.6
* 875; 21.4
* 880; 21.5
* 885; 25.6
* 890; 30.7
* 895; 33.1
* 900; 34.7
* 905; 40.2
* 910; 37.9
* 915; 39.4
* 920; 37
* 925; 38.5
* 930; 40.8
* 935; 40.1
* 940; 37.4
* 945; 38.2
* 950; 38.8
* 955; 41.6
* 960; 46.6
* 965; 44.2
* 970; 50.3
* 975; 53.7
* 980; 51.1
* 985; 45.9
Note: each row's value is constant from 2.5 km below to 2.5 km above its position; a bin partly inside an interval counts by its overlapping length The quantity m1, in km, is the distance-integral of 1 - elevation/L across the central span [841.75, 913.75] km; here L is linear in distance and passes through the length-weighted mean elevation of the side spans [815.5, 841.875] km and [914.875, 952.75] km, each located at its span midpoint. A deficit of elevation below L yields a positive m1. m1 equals 9.3 km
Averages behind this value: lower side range 35.4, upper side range 38.8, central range 32.2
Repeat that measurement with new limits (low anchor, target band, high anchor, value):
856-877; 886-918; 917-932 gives -0.7 km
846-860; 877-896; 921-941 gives 5.4 km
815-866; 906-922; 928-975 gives 0.8 km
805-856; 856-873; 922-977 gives 3.3 km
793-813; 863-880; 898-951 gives 5.3 km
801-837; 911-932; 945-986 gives 1.6 km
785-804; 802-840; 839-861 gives 3.6 km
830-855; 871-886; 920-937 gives 6.2 km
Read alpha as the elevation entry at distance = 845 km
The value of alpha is 38.4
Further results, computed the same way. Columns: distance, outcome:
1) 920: 37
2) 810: 28.2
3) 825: 33.7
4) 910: 37.9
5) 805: 33.4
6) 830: 39.3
